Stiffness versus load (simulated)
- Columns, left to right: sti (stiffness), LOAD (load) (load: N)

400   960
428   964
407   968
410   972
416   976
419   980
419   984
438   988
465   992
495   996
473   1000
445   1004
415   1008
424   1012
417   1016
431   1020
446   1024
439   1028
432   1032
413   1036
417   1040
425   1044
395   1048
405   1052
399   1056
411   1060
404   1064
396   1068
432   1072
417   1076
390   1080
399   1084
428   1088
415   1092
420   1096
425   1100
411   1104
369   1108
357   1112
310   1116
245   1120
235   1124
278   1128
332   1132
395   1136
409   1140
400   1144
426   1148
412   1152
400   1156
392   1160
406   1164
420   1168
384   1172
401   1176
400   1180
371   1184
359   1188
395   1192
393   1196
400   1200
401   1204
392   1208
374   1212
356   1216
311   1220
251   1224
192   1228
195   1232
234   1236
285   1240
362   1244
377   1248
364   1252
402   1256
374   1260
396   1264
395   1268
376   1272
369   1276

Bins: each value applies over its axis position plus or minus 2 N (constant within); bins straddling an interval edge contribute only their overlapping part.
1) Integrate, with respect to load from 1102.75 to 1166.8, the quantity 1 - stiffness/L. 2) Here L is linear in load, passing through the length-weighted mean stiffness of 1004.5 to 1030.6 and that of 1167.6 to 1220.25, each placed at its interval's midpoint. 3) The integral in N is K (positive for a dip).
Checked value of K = 6.0 N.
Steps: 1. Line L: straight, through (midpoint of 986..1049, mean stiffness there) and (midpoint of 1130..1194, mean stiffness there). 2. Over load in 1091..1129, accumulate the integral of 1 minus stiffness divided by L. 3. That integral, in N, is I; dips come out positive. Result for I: 5.9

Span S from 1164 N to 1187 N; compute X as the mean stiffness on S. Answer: 395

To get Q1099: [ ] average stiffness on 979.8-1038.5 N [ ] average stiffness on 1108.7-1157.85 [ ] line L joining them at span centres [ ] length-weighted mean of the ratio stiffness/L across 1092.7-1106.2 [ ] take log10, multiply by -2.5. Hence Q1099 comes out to -0.12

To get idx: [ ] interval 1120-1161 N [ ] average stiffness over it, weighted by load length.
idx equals 361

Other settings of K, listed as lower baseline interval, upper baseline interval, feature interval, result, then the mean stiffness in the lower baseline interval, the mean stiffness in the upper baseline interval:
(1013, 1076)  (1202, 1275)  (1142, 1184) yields -4.0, 418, 336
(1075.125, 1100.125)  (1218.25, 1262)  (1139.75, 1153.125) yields -1.5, 412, 304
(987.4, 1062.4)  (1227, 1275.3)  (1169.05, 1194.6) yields -1.6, 431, 333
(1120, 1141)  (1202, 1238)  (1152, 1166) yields -4.0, 318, 301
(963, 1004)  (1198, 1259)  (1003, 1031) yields -0.5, 438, 327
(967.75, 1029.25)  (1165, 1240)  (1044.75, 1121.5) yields 1.2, 436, 345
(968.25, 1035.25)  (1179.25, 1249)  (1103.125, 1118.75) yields 1.3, 435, 334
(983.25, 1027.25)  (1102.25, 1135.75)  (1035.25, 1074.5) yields -2.1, 443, 320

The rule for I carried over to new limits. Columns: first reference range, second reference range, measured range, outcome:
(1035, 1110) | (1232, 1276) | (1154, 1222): -2.60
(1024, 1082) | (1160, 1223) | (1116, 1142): 5.31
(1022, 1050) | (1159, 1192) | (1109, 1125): 4.35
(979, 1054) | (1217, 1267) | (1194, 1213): -3.31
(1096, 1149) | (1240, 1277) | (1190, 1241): 6.32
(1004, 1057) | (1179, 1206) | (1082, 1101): -0.39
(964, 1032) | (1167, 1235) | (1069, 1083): -0.30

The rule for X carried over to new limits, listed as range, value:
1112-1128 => 277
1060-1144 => 375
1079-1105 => 414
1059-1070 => 403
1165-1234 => 353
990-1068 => 428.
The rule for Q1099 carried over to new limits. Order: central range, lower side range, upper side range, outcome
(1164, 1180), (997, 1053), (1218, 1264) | -0.16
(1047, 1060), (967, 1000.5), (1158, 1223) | 0.05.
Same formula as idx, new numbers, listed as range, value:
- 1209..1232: 292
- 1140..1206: 398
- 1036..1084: 408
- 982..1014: 447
